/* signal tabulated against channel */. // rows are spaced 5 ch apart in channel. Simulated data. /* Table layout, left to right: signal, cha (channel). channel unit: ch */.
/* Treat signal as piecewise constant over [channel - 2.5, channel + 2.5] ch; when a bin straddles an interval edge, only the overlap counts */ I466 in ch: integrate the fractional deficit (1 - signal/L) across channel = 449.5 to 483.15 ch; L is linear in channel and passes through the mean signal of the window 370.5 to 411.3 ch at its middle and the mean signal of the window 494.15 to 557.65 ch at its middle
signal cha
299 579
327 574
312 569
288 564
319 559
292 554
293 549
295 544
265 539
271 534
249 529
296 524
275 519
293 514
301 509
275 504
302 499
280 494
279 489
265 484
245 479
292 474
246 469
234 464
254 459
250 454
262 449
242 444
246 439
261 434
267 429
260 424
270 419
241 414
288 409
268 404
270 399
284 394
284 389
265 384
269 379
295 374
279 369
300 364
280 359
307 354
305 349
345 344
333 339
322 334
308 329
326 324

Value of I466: 3.2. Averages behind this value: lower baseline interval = 278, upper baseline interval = 284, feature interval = 255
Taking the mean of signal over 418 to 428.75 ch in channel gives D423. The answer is 265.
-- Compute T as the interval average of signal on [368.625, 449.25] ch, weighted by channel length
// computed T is 268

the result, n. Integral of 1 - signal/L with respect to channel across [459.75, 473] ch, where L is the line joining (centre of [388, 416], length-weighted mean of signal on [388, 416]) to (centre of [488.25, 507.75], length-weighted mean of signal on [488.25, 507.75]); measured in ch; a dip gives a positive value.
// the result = 1.6 ch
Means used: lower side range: 272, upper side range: 286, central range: 248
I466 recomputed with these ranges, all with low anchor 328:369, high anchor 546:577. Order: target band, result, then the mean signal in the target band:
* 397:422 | 3.4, 267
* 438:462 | 4.5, 251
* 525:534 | 1.3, 263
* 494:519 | 1.4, 290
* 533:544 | 1.1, 274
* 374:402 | 3.0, 276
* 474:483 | 1.3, 261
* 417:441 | 3.7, 261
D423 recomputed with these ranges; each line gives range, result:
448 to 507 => 266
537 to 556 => 287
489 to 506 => 285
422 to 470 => 252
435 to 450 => 250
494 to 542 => 281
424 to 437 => 263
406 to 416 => 266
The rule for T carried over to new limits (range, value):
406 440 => 263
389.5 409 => 277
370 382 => 281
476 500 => 273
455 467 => 245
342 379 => 299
